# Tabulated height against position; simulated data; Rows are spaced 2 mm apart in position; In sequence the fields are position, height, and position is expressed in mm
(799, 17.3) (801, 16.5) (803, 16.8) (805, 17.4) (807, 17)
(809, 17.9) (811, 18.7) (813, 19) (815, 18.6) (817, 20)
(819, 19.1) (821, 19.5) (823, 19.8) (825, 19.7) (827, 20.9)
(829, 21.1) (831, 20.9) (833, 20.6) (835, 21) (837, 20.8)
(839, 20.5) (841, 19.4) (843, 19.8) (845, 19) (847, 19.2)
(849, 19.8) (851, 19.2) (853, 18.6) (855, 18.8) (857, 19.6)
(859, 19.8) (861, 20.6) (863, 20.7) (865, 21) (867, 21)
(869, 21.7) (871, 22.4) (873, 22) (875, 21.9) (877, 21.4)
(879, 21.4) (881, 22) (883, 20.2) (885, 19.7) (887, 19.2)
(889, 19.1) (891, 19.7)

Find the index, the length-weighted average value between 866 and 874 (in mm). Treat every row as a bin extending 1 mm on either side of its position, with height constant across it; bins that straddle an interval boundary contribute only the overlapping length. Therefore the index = 21.8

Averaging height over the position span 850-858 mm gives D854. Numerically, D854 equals 19.1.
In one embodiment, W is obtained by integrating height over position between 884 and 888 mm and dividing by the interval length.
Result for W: 19.4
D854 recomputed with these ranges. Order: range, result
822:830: 20.4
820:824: 19.6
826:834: 20.9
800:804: 16.6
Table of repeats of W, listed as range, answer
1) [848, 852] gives 19.5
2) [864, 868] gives 21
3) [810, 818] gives 19.1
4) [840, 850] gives 19.4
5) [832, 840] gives 20.7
